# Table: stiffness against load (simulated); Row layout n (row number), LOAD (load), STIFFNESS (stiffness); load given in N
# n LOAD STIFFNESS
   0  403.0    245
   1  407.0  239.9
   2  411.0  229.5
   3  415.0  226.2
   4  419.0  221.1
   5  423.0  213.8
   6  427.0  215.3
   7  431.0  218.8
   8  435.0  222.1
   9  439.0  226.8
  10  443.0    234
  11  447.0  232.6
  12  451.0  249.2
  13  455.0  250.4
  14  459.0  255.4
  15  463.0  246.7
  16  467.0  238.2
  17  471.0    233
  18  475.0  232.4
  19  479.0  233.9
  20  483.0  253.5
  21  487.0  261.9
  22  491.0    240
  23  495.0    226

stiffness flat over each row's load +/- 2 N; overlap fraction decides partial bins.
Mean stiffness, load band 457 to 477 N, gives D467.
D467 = 241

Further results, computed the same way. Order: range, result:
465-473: 236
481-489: 258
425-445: 223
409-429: 221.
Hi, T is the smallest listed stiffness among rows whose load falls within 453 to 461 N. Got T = 250.4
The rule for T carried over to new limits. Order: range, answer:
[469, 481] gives 232.4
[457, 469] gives 238.2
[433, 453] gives 222.1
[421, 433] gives 213.8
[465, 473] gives 233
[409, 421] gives 221.1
